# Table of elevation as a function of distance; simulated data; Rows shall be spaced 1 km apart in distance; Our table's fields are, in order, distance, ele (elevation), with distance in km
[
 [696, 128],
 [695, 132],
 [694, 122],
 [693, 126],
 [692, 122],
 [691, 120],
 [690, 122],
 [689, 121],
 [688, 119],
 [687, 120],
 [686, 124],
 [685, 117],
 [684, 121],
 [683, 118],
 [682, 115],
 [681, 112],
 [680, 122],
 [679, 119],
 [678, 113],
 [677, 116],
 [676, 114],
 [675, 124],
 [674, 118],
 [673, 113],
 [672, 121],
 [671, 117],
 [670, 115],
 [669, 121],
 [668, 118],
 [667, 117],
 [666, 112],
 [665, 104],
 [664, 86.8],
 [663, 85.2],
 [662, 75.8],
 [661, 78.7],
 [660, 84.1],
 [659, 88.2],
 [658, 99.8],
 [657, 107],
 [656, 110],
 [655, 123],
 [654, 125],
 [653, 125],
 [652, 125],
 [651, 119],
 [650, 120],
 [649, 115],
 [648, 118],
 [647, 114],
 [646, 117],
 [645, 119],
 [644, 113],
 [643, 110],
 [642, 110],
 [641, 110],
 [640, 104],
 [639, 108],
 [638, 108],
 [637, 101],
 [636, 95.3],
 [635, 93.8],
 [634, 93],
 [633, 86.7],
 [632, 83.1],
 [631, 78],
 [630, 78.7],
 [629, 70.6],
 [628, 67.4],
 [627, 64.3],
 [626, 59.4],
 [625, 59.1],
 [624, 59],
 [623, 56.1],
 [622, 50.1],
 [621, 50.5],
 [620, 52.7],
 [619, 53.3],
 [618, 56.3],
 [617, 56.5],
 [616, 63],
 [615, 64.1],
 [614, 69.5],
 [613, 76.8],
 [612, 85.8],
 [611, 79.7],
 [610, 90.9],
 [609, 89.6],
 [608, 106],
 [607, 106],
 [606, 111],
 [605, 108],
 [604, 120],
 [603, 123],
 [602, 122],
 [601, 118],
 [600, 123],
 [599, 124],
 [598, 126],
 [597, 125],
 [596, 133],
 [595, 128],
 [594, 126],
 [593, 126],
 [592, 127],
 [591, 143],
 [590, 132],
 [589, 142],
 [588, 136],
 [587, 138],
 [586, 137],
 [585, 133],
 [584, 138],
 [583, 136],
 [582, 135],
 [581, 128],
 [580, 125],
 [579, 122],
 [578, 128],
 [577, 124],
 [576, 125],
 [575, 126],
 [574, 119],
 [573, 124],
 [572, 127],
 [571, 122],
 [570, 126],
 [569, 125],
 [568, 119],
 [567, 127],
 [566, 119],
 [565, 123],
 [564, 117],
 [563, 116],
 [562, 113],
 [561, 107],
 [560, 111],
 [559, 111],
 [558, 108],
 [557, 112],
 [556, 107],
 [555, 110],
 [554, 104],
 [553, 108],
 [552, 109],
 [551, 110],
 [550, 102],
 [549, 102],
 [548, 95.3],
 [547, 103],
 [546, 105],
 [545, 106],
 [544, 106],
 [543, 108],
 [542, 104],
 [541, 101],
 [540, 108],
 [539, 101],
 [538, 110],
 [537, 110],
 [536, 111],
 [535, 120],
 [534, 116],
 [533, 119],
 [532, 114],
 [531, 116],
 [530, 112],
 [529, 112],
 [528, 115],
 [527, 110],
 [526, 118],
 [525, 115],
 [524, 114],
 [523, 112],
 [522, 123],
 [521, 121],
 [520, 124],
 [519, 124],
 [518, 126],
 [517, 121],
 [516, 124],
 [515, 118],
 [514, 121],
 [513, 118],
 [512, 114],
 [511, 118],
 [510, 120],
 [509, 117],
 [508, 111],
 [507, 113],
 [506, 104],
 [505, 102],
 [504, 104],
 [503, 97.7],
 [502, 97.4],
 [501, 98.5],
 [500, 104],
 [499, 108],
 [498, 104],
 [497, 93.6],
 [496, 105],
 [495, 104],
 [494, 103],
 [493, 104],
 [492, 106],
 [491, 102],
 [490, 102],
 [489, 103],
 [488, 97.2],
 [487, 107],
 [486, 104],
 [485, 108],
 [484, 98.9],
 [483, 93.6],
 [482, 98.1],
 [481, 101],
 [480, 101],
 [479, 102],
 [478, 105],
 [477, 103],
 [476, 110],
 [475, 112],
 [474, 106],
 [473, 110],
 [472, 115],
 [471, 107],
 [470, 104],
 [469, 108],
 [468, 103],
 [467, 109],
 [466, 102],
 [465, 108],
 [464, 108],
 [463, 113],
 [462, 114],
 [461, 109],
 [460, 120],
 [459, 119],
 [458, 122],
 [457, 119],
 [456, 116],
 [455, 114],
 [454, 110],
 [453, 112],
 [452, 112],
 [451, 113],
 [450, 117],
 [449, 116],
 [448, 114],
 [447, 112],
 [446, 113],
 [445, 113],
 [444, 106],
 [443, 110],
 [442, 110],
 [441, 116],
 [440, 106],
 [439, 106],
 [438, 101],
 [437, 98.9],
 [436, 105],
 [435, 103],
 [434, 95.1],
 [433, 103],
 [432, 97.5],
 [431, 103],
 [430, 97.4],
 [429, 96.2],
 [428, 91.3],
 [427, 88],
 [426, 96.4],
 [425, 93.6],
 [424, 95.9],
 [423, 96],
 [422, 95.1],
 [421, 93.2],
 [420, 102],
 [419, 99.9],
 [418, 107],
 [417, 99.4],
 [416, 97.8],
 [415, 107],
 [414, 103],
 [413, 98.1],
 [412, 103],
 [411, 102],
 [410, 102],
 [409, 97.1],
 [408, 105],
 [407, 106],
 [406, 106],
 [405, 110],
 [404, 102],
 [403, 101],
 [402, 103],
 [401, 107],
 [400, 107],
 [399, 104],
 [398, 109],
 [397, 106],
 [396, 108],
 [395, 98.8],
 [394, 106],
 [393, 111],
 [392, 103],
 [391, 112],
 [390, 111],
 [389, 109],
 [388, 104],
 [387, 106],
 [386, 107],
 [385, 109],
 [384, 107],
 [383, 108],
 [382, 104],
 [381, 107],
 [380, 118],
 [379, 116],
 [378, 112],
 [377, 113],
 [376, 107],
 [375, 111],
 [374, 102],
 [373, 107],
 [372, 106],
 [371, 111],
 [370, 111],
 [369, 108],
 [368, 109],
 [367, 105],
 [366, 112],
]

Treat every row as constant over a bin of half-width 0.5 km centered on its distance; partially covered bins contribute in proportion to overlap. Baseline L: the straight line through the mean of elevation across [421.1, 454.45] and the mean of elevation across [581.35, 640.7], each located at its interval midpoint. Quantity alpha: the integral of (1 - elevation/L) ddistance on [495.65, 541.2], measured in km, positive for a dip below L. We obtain -4.79 km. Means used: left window 104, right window 98.9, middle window 112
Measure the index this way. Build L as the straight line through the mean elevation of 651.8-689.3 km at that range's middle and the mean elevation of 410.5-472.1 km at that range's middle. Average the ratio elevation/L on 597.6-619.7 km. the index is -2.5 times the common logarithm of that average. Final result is 0.174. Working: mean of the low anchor 106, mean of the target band 93.7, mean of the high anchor 112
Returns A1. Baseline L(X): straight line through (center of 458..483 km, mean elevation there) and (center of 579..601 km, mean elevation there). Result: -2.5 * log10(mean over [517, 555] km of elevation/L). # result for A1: 0.08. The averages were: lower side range 108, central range 111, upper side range 131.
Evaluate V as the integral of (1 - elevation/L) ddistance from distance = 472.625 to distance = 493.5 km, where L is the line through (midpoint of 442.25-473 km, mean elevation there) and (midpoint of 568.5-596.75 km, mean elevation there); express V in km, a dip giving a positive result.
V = 2.2 km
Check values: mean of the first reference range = 112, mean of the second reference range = 130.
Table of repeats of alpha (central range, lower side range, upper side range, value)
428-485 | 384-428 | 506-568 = -0.5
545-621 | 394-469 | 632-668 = -4.5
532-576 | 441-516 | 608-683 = -4.2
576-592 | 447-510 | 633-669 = -3.9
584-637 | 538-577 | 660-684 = 7.0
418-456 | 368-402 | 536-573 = 1.6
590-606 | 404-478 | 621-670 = -4.1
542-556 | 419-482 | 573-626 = 0.1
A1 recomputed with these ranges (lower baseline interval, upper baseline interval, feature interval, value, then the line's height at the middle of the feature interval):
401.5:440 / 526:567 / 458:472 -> -0.07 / 104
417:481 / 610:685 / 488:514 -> -0.03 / 104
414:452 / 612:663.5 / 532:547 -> -0.14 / 95.9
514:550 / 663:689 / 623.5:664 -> 0.18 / 115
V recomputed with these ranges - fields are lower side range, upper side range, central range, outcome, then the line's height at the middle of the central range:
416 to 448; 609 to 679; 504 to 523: -3.50 km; 99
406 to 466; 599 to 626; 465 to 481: -0.88 km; 101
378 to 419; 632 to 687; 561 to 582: -2.76 km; 108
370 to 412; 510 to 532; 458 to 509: 4.06 km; 115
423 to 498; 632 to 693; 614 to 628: 6.60 km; 110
